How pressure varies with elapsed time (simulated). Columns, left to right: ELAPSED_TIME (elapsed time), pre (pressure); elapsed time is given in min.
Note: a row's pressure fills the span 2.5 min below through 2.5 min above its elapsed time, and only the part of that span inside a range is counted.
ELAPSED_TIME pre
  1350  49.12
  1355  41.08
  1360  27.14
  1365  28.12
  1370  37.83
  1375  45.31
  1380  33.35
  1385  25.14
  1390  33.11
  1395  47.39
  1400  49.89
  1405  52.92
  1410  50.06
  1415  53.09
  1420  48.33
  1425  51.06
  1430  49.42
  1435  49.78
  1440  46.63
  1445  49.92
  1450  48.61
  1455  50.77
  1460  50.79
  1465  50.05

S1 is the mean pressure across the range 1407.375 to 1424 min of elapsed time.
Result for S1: 50.6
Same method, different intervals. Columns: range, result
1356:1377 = 34.8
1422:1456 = 49.4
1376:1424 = 44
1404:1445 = 50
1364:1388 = 34.3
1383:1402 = 39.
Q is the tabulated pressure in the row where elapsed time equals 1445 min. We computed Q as 49.92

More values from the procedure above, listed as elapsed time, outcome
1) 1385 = 25.14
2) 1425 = 51.06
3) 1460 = 50.79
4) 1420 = 48.33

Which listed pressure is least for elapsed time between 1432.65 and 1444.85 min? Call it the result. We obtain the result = 46.63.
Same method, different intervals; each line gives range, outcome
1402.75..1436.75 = 48.33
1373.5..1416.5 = 25.14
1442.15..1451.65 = 48.61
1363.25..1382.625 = 28.12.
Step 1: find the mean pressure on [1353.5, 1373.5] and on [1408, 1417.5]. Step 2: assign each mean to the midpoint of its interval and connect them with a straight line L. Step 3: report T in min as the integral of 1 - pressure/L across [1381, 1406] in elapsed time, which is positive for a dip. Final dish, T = 2.6 min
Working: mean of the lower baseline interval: 33.8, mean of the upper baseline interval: 51.7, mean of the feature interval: 40.5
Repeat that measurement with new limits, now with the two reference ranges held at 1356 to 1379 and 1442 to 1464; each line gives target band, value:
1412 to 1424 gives -1.90 min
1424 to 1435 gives -1.01 min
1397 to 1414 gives -3.85 min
